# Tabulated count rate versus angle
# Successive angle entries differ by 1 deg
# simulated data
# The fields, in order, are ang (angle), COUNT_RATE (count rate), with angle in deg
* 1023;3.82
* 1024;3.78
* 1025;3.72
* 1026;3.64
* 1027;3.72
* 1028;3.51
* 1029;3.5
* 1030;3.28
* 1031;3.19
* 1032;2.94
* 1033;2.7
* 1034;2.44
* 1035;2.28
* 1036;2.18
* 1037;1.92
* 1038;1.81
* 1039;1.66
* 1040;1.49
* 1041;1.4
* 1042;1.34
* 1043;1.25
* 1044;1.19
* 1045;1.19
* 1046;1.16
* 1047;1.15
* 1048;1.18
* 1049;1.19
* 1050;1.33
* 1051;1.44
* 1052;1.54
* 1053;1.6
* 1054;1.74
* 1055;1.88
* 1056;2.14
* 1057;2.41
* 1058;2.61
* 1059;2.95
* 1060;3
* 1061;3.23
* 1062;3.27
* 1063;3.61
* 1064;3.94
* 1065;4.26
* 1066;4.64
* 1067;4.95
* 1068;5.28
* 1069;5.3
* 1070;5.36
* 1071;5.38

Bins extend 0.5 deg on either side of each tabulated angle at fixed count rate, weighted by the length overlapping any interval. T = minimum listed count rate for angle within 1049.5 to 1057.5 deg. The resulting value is 1.33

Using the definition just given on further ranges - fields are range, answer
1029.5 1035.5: 2.28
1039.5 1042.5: 1.34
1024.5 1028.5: 3.51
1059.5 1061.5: 3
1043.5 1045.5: 1.19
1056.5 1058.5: 2.41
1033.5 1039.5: 1.66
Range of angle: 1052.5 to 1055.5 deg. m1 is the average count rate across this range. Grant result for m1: 1.74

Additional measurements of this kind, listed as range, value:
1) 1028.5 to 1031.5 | 3.32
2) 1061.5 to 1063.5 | 3.44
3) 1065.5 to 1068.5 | 4.96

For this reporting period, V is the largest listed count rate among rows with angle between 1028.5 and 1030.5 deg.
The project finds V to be 3.5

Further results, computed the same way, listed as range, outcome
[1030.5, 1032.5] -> 3.19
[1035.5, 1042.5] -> 2.18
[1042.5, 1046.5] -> 1.25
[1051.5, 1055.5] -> 1.88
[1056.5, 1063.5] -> 3.61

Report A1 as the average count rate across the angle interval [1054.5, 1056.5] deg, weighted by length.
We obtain 2.01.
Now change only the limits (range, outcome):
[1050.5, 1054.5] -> 1.58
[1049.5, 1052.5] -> 1.44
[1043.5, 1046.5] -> 1.18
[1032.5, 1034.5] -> 2.57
